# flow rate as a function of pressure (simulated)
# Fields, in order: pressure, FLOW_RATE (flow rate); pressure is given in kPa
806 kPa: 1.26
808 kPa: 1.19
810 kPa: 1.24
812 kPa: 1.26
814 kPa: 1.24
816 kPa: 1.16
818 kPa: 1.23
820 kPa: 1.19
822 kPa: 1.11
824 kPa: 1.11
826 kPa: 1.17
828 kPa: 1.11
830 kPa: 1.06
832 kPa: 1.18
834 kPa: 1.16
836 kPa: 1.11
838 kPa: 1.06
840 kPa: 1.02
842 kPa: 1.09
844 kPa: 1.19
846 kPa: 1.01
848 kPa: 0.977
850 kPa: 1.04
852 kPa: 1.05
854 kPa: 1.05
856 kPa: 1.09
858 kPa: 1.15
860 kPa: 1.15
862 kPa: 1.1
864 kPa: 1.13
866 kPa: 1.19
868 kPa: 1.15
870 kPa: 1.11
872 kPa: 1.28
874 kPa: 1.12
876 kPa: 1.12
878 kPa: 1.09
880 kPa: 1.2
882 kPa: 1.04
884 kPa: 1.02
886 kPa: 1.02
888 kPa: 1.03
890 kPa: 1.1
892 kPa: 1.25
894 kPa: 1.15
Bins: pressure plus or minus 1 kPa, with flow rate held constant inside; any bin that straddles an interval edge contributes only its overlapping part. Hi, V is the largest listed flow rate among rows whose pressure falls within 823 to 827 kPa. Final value 1.17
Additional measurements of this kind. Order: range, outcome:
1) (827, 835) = 1.18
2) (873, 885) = 1.2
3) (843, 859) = 1.19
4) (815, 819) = 1.23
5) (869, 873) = 1.28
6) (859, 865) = 1.15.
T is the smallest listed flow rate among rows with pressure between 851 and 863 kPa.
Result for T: 1.05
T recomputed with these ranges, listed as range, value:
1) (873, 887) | 1.02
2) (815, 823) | 1.11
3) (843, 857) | 0.977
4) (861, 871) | 1.1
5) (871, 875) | 1.12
